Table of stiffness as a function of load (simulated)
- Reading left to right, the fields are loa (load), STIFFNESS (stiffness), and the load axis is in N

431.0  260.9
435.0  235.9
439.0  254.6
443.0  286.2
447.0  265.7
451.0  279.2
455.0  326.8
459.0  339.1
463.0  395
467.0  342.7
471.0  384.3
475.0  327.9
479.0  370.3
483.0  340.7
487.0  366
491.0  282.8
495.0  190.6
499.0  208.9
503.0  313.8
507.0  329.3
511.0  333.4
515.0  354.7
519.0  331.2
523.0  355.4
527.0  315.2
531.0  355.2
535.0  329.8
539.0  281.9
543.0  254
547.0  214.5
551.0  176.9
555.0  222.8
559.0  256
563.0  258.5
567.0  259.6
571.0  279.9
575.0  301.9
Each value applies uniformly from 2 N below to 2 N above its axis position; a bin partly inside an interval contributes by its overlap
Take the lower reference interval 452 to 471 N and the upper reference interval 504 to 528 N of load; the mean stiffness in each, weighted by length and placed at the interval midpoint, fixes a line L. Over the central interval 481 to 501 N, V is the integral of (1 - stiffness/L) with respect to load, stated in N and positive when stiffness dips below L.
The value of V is 3.82 N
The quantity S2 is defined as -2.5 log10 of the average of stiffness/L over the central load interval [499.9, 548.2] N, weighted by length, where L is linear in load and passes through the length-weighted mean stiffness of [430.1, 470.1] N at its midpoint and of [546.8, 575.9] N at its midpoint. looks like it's -0.18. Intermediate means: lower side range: 302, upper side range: 246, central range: 313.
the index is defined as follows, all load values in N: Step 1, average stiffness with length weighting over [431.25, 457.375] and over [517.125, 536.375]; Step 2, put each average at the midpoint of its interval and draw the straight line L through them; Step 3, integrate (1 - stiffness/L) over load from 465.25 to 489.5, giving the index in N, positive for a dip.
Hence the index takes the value -4.4 N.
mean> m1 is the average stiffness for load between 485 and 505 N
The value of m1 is 272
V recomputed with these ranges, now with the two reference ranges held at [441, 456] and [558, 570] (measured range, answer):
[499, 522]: -4.25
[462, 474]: -3.65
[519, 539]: -4.79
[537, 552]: 1.66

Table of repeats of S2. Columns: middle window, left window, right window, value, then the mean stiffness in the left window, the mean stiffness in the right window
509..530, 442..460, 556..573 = -0.224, 298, 261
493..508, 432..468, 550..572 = 0.074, 301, 244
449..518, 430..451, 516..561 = -0.189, 262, 283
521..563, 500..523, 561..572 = 0.075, 329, 265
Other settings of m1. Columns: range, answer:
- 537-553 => 232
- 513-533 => 342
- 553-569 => 249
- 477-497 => 310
